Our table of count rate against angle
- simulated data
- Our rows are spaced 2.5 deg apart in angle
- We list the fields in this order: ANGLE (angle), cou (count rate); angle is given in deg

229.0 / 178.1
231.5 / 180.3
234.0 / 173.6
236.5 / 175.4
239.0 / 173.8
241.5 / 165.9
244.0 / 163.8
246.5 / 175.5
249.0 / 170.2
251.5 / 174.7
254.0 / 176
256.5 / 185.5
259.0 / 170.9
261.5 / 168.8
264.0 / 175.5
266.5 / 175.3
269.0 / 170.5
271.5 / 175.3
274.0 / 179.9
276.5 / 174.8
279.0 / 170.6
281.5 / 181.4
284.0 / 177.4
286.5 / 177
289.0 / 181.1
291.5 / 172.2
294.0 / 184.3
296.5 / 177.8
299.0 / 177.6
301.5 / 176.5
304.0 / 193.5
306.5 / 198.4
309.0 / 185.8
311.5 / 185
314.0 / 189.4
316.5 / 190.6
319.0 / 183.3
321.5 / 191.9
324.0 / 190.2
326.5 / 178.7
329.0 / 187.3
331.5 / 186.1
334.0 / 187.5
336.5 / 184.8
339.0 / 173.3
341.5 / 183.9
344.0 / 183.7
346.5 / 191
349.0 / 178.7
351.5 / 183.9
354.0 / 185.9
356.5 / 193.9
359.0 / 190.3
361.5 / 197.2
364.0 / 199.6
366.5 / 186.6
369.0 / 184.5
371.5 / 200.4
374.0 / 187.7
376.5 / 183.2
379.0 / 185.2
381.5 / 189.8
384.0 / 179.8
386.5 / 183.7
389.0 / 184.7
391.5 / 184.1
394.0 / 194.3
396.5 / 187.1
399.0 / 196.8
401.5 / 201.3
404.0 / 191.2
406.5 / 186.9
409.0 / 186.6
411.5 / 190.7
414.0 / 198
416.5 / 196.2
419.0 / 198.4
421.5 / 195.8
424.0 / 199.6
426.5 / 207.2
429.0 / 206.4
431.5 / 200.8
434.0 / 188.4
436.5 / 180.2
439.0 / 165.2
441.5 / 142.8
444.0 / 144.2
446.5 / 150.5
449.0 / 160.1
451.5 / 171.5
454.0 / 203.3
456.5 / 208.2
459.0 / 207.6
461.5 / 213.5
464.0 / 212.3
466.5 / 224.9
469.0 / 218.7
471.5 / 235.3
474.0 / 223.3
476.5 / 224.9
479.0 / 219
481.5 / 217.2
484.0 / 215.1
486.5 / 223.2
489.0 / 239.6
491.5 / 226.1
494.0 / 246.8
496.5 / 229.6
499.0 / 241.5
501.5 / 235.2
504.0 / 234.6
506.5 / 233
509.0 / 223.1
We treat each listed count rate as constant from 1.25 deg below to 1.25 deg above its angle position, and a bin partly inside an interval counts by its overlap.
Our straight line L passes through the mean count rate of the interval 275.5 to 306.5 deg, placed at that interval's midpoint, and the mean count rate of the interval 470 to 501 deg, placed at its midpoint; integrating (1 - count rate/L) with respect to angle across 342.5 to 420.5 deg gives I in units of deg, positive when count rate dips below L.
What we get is 4.8 deg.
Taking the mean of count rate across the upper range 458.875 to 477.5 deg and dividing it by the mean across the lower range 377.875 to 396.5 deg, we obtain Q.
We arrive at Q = 1.2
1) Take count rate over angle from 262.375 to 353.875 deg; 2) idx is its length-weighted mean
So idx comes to 182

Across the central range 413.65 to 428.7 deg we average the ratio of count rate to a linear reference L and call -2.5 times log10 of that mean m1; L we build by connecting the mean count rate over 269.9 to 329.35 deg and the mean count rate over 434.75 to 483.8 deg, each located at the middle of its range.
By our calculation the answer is -0.04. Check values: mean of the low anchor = 182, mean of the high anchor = 196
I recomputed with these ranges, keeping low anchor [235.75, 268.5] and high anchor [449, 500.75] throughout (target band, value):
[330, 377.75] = 1.6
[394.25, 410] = 0.9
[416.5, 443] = 2.7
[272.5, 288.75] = 0.2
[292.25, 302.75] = 0.2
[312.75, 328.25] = 0.0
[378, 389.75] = 0.9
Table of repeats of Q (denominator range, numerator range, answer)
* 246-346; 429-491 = 1.11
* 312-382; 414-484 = 1.05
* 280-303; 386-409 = 1.06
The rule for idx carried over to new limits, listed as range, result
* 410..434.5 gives 198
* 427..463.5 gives 183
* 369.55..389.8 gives 187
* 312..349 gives 186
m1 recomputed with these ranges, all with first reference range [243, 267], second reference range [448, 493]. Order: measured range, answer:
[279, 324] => -0.007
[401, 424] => 0.050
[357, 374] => 0.009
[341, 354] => 0.038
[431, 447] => 0.241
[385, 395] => 0.071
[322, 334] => 0.007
